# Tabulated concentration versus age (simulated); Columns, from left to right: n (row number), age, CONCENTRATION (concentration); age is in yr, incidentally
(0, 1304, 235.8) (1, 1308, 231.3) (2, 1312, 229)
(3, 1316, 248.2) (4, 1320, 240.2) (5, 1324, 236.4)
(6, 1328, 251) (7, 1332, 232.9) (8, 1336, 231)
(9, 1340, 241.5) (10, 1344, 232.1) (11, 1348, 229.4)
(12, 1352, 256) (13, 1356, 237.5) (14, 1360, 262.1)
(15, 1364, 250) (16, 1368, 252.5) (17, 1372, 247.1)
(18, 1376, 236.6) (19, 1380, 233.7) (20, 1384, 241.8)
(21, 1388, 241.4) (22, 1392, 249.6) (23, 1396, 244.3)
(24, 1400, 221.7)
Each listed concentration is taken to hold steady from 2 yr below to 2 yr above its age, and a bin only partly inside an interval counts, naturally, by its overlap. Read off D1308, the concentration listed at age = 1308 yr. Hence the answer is 231.3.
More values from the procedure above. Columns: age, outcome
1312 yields 229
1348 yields 229.4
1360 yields 262.1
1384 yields 241.8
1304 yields 235.8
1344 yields 232.1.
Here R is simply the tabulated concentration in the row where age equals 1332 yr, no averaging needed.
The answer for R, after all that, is 232.9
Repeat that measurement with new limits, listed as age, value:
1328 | 251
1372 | 247.1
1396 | 244.3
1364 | 250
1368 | 252.5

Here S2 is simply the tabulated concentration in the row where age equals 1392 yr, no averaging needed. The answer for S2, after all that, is 249.6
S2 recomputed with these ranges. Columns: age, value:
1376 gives 236.6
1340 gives 241.5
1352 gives 256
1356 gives 237.5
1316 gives 248.2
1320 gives 240.2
